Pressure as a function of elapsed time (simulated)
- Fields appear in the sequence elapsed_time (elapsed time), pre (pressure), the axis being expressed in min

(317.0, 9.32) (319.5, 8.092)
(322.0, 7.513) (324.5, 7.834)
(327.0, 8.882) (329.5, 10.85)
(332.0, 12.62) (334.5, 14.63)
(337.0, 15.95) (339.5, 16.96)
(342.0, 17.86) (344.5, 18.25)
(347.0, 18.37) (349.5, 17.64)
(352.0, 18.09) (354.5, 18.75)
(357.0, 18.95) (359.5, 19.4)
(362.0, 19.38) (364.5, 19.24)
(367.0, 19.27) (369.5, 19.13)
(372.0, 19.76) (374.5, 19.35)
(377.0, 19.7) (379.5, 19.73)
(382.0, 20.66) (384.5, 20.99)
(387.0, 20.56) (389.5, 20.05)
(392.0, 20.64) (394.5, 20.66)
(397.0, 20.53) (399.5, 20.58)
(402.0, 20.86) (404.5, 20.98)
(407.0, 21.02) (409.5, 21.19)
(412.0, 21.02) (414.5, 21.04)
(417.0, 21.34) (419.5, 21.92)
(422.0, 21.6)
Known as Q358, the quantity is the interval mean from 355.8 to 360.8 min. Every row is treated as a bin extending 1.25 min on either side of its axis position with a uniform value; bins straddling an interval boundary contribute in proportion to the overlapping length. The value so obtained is 19.2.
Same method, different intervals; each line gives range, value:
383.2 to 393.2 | 20.6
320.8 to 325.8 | 7.69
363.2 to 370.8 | 19.2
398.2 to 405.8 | 20.8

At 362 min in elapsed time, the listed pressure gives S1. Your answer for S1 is 19.38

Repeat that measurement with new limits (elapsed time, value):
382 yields 20.66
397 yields 20.53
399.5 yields 20.58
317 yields 9.32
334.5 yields 14.63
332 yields 12.62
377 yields 19.7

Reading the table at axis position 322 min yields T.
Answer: 7.513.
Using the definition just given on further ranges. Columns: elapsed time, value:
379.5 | 19.73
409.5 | 21.19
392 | 20.64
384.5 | 20.99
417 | 21.34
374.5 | 19.35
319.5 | 8.092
